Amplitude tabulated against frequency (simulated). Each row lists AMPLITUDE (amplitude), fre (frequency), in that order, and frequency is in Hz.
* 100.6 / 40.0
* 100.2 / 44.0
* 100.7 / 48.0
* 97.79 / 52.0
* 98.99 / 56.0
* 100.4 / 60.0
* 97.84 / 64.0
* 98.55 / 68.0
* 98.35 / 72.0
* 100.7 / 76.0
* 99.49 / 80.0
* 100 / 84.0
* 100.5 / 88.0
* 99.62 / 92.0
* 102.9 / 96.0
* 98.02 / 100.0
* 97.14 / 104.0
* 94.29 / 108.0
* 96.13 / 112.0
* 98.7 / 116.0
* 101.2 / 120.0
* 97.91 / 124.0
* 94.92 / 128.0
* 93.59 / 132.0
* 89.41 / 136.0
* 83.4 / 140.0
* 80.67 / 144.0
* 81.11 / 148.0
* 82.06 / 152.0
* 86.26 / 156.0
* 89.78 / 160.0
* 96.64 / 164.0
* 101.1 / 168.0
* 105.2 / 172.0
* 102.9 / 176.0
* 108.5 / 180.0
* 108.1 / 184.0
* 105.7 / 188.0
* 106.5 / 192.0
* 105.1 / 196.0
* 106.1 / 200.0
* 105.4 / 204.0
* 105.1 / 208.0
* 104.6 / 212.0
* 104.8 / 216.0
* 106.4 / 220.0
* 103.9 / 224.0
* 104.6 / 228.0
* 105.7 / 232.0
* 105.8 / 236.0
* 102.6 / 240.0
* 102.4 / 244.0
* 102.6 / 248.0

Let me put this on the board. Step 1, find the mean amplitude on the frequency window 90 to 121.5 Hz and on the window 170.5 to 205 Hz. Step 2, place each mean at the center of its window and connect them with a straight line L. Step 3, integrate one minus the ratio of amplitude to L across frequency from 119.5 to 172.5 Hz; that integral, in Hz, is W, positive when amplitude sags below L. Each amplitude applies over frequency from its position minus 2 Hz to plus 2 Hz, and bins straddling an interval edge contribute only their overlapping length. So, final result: 5.8 Hz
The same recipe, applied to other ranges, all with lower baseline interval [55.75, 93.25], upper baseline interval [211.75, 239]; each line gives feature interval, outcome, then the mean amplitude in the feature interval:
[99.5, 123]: 0.8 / 97.6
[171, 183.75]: -0.3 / 106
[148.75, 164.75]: 2.3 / 87.5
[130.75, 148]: 2.7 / 85.8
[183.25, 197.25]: -0.3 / 106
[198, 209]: -0.1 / 106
